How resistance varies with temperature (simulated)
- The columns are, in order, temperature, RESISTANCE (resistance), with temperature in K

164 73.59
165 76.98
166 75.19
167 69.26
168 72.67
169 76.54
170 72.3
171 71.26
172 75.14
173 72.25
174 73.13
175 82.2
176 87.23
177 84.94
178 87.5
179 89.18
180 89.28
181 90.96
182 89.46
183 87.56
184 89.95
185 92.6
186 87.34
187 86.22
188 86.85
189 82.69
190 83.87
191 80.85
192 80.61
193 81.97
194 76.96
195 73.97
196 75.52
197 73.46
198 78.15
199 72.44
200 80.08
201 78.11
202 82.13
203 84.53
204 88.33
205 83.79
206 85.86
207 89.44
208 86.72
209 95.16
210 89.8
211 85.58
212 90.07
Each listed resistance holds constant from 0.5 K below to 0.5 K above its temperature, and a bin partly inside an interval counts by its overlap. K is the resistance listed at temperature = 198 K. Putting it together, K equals 78.15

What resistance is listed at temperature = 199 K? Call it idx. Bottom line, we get 72.44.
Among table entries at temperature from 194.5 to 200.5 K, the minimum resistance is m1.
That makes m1 72.44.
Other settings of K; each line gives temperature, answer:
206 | 85.86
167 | 69.26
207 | 89.44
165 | 76.98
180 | 89.28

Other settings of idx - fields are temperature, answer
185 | 92.6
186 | 87.34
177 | 84.94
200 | 80.08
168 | 72.67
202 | 82.13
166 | 75.19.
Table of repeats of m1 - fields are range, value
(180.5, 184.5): 87.56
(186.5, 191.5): 80.85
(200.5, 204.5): 78.11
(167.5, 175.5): 71.26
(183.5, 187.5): 86.22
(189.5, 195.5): 73.97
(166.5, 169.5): 69.26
